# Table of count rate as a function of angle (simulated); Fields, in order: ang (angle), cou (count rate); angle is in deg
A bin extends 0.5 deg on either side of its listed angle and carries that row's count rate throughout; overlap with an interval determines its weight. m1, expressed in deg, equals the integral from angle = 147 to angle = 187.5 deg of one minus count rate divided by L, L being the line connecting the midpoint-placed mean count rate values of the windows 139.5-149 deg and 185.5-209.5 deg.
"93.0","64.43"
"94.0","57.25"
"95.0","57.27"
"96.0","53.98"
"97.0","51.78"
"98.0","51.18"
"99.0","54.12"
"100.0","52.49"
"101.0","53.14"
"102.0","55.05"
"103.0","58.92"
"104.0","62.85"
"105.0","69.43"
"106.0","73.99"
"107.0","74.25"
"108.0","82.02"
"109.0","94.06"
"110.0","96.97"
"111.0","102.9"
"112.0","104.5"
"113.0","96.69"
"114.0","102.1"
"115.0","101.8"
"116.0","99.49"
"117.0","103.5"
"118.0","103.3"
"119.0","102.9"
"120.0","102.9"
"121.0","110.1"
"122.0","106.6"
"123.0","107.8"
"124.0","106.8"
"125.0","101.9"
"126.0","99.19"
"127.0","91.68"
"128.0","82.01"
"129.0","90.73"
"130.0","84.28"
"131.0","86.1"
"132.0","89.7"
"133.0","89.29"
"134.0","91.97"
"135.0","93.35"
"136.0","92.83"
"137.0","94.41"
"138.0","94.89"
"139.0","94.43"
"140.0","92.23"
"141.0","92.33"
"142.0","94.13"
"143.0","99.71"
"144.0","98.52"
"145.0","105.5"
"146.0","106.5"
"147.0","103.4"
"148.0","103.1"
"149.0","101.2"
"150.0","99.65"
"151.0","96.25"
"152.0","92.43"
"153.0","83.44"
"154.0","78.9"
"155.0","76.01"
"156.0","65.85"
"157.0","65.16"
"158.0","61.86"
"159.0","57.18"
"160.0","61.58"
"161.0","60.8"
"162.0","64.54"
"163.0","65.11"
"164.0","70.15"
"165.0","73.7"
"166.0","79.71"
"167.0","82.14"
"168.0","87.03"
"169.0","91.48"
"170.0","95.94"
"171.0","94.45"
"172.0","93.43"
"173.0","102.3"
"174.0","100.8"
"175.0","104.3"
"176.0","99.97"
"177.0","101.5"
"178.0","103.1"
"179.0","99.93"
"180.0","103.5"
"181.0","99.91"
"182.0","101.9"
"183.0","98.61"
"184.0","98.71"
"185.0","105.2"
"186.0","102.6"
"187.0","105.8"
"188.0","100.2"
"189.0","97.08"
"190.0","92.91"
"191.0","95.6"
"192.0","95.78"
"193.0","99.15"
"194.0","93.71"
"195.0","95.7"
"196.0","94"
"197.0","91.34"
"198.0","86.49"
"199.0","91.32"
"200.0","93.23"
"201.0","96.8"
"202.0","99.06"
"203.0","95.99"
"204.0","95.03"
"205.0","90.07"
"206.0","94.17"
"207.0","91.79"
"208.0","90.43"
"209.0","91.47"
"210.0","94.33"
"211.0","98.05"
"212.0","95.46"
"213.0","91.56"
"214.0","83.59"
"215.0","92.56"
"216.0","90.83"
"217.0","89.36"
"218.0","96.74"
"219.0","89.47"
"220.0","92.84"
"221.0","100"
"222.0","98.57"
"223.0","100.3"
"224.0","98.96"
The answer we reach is 3.8 deg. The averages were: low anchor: 99.6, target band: 88.4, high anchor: 95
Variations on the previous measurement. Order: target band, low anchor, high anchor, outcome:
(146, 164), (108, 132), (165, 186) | 3.38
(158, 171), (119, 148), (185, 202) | 2.97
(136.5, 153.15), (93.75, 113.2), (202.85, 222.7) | -3.98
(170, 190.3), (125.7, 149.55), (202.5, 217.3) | -1.52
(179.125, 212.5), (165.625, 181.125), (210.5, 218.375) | -0.78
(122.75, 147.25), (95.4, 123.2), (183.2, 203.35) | -2.28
